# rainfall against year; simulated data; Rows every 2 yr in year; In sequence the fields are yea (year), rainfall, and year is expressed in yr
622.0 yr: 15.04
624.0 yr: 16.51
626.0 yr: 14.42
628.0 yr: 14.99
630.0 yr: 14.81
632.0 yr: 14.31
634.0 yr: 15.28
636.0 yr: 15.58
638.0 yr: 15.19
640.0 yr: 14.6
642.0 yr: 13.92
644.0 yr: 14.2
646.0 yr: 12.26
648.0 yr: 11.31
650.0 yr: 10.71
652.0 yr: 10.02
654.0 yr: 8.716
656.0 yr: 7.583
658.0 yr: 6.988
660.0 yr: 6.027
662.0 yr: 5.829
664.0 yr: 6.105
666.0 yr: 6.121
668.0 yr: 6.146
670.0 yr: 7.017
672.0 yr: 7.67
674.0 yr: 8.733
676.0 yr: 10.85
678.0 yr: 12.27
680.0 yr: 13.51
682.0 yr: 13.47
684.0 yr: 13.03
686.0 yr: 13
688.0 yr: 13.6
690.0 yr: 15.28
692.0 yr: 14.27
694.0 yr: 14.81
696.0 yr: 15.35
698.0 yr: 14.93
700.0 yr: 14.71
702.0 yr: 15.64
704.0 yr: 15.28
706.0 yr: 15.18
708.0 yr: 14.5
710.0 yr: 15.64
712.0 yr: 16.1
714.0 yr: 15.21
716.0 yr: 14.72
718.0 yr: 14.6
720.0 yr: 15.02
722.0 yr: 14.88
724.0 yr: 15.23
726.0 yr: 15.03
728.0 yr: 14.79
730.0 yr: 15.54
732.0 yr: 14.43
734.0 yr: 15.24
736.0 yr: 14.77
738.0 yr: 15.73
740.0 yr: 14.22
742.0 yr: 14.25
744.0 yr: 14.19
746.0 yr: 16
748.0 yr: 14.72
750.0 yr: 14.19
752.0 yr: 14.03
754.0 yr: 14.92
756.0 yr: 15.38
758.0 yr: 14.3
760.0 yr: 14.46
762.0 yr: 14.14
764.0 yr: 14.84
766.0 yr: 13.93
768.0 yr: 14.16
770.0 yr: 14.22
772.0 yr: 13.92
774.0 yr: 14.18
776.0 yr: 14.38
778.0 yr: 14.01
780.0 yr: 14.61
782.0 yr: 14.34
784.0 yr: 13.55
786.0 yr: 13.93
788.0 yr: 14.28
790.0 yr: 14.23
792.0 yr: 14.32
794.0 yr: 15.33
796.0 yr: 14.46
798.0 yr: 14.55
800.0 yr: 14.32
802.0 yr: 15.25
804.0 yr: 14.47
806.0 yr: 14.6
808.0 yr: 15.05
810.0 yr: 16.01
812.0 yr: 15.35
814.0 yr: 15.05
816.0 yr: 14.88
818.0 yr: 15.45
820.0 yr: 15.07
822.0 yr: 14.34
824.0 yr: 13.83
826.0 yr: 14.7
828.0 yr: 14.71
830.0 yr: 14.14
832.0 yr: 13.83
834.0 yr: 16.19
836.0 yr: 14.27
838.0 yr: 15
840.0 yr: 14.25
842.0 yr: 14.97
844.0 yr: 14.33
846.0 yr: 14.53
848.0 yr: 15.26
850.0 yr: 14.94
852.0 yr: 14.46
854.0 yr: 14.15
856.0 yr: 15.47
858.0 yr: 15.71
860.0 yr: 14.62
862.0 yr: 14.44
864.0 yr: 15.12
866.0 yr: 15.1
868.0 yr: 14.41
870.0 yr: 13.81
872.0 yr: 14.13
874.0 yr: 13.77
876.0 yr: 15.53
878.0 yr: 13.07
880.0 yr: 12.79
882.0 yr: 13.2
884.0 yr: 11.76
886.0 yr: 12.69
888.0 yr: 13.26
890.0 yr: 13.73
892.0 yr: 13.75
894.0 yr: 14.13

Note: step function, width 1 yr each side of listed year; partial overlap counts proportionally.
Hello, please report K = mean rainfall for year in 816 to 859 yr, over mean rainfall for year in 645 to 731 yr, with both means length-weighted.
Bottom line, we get 1.20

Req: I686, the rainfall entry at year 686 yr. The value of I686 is 13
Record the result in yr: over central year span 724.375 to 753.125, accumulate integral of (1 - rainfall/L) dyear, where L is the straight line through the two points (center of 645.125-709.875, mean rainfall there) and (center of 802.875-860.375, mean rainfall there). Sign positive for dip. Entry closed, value -4.7 yr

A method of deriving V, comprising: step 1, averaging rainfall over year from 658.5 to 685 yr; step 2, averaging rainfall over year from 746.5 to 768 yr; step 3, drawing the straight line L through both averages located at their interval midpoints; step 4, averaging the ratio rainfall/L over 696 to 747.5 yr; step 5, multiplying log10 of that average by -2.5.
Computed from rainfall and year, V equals -0.235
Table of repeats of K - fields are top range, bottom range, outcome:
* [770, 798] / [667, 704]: 1.14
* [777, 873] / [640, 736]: 1.17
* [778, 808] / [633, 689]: 1.35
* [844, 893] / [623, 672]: 1.27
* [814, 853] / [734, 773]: 1.01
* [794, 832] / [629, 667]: 1.34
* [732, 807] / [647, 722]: 1.22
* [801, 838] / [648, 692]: 1.52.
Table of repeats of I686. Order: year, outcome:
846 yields 14.53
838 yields 15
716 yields 14.72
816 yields 14.88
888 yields 13.26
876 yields 15.53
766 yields 13.93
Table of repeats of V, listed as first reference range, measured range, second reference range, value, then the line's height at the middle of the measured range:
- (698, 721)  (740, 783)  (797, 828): 0.04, 15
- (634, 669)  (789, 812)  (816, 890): -0.12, 13.3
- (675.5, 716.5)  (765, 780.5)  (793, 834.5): 0.04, 14.7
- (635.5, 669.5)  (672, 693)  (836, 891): -0.19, 10.6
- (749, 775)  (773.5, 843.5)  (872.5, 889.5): -0.05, 13.9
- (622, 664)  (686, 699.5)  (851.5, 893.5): -0.17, 12.5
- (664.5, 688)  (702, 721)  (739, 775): -0.25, 12.1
